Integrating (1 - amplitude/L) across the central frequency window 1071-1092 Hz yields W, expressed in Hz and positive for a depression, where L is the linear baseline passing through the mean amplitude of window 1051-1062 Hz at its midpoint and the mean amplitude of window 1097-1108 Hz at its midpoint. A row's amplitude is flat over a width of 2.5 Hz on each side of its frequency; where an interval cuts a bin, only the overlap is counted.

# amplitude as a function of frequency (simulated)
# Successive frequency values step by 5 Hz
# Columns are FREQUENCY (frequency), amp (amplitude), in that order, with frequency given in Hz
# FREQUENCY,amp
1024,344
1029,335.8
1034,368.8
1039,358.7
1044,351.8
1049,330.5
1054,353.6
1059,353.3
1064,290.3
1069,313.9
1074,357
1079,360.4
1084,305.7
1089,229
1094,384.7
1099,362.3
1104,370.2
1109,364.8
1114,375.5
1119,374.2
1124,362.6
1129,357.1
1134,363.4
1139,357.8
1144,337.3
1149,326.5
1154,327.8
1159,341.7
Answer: 2.55 Hz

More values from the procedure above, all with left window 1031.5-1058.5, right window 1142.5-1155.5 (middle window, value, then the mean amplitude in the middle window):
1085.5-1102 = 0.8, 326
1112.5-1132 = -1.8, 367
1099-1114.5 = -1.3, 368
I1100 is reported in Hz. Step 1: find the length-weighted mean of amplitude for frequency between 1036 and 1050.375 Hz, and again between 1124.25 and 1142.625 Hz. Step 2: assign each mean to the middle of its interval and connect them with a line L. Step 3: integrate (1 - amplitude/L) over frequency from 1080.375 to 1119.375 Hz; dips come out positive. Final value 1.1 Hz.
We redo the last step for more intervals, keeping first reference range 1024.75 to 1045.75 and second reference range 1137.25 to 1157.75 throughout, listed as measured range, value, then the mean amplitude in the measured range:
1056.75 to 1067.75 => 0.9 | 320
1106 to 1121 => -1.3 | 371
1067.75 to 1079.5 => 0.1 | 344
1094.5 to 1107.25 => -0.9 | 369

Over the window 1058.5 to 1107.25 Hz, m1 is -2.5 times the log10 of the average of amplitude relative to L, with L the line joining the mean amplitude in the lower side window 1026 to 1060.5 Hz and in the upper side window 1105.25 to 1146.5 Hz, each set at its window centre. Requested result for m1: 0.074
